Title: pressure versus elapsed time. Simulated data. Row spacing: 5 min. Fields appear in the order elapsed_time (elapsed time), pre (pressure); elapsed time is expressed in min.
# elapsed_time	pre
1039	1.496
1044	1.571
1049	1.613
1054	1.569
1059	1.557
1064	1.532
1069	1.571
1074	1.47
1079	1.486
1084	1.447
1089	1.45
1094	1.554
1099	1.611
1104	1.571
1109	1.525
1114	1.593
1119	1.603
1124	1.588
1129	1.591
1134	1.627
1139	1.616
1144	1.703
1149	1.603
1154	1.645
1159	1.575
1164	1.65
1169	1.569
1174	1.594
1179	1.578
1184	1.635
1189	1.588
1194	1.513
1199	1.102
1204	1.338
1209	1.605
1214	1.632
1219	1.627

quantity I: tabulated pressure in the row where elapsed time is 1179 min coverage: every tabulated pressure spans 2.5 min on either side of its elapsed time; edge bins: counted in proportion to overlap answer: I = 1.578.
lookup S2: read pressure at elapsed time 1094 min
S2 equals 1.554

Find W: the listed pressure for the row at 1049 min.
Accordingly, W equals 1.613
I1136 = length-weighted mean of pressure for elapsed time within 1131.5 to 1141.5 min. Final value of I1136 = 1.62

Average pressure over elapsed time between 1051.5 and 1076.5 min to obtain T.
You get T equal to 1.54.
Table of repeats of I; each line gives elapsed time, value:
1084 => 1.447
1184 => 1.635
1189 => 1.588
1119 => 1.603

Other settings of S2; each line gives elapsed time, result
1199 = 1.102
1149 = 1.603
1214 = 1.632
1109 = 1.525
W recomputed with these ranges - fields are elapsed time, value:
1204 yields 1.338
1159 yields 1.575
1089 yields 1.45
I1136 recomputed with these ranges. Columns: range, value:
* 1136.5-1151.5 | 1.64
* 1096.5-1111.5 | 1.57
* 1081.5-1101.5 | 1.52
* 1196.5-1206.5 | 1.22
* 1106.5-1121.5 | 1.57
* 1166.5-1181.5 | 1.58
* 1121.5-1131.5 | 1.59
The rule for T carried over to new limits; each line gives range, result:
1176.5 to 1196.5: 1.58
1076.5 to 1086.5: 1.47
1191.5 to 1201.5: 1.31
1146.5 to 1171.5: 1.61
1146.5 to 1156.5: 1.62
